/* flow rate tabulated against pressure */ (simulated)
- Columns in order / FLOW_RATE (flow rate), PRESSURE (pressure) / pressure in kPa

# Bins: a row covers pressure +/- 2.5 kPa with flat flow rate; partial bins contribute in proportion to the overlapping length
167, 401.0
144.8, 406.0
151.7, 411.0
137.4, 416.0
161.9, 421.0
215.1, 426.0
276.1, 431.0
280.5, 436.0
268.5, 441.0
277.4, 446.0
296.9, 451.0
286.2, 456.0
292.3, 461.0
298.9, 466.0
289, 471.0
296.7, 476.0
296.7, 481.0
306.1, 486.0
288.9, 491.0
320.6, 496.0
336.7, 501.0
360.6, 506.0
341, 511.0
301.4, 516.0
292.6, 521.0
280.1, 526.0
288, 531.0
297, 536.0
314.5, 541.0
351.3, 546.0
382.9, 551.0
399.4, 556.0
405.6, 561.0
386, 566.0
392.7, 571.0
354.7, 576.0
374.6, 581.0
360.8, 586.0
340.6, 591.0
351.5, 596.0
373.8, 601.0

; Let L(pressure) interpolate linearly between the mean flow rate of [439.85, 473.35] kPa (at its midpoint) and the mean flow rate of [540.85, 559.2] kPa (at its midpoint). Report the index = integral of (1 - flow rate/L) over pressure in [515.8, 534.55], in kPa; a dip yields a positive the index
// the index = 3.14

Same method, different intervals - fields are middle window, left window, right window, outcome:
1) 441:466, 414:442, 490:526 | -3.39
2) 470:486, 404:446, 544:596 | -1.59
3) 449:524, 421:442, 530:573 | -2.14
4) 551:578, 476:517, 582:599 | -3.46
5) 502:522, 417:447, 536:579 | -0.36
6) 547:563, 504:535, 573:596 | -2.66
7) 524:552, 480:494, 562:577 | 2.79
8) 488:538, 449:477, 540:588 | 3.25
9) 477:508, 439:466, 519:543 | -2.82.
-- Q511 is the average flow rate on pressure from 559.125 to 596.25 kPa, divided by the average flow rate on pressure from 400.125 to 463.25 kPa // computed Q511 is 1.62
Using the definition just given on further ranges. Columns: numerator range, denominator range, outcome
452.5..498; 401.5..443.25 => 1.47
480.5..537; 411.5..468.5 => 1.24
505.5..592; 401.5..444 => 1.70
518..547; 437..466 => 1.06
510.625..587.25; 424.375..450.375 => 1.29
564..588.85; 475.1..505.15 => 1.20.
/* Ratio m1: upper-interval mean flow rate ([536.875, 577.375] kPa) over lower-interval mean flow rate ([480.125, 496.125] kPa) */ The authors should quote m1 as 1.23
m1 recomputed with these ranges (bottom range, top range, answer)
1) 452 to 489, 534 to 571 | 1.24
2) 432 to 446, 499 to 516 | 1.23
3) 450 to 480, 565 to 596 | 1.25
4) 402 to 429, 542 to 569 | 2.32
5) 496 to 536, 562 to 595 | 1.18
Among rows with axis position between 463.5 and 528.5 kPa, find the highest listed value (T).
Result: 360.6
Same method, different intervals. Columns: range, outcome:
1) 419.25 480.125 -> 298.9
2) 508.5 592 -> 405.6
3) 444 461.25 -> 296.9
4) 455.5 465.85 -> 292.3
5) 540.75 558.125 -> 399.4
